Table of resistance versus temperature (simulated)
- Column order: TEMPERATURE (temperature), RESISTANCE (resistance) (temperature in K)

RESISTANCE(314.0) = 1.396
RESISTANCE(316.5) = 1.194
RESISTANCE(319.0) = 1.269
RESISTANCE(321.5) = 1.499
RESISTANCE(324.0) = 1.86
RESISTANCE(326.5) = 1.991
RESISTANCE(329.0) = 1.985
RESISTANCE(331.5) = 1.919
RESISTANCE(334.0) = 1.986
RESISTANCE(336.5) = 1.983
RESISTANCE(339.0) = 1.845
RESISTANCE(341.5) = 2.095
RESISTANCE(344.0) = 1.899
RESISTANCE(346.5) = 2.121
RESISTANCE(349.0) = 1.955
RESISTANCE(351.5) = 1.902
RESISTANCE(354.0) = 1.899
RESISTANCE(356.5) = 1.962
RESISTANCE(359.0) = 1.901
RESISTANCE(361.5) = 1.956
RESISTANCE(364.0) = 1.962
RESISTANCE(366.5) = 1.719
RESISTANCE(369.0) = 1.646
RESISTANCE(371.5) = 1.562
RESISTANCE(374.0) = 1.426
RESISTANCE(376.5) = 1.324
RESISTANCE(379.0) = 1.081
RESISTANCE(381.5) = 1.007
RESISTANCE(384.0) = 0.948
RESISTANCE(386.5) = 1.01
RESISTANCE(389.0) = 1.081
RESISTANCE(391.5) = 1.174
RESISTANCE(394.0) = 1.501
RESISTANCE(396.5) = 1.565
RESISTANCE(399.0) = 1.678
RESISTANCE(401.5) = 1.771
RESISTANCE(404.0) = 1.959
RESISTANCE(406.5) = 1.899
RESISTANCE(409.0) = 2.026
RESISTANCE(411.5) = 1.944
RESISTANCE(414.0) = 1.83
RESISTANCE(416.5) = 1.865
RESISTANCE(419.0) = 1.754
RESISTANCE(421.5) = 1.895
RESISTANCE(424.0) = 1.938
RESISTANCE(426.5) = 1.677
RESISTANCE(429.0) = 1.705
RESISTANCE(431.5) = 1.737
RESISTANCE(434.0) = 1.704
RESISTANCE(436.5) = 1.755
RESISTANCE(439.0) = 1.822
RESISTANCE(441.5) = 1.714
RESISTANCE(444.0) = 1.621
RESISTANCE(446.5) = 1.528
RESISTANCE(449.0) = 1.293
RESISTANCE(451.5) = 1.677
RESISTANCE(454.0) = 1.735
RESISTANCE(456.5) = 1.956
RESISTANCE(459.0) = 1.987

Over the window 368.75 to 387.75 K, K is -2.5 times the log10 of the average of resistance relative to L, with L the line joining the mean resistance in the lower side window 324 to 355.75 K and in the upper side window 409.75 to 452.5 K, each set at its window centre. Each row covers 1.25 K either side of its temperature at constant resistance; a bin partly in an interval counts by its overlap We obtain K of 0.45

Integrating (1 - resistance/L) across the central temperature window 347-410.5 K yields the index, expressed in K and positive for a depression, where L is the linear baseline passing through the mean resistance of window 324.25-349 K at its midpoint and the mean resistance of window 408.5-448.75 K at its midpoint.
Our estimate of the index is 9.32 K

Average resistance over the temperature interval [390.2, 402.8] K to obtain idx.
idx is 1.54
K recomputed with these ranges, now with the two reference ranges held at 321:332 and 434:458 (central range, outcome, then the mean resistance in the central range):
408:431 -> -0.07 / 1.84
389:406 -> 0.11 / 1.58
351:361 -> -0.06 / 1.92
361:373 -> 0.03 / 1.75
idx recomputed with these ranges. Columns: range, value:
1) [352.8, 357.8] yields 1.93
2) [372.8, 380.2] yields 1.28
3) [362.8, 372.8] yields 1.72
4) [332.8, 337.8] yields 1.98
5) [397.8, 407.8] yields 1.83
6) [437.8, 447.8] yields 1.67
